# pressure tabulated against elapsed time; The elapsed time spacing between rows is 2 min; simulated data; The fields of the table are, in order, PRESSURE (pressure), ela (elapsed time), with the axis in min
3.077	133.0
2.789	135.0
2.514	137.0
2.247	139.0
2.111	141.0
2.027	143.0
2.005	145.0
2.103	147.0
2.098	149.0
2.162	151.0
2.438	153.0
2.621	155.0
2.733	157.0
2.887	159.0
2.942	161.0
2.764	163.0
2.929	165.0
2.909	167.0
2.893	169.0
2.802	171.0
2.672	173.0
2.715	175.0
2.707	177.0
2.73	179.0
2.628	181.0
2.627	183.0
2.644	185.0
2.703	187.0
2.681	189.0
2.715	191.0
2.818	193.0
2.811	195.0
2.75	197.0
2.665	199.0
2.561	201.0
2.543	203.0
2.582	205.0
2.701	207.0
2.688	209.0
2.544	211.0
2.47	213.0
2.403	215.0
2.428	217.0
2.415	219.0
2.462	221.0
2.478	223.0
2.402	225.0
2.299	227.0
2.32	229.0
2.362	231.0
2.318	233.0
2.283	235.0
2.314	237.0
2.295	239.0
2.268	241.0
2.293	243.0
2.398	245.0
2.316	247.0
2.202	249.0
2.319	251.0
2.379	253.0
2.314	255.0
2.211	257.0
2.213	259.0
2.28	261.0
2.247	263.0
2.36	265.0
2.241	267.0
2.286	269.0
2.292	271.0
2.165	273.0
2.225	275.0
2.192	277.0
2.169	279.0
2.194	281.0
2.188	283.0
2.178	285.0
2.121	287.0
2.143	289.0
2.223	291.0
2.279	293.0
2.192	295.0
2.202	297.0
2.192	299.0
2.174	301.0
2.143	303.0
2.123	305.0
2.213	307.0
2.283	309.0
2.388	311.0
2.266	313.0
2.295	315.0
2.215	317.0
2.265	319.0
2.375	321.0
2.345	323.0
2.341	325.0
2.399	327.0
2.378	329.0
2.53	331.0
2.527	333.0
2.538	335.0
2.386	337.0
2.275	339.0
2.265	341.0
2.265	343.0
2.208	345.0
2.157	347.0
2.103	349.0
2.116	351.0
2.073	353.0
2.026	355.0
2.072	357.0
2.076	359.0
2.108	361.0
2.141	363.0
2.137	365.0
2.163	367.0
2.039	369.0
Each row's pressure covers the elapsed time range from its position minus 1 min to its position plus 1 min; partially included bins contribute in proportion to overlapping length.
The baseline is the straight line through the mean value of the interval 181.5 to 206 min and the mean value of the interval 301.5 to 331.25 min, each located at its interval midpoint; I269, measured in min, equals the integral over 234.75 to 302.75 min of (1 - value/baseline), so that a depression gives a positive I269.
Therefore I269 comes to 5.53 min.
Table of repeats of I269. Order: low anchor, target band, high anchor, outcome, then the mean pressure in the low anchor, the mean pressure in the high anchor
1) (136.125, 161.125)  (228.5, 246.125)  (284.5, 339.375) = 0.01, 2.36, 2.29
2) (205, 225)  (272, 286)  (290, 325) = 0.85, 2.51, 2.25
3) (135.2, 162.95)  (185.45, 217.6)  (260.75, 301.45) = -4.20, 2.4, 2.22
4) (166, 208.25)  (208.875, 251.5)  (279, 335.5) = 3.03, 2.71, 2.27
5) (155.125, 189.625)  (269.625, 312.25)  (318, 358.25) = 3.73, 2.76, 2.28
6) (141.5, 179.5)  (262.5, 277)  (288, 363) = 0.63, 2.58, 2.25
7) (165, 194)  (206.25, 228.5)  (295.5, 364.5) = 1.20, 2.74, 2.25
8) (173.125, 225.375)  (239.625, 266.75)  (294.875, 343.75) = 2.02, 2.61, 2.31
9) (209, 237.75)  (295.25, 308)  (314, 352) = 0.90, 2.4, 2.31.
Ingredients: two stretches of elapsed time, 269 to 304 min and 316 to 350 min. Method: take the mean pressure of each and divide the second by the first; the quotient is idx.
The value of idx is 1.1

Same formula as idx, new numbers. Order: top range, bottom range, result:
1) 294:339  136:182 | 0.90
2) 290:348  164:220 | 0.86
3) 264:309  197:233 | 0.89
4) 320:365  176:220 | 0.86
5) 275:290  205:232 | 0.88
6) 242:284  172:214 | 0.85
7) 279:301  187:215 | 0.83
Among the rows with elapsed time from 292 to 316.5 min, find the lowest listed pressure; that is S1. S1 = 2.123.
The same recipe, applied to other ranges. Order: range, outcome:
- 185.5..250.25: 2.202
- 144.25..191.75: 2.005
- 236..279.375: 2.165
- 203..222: 2.403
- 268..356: 2.026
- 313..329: 2.215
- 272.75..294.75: 2.121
